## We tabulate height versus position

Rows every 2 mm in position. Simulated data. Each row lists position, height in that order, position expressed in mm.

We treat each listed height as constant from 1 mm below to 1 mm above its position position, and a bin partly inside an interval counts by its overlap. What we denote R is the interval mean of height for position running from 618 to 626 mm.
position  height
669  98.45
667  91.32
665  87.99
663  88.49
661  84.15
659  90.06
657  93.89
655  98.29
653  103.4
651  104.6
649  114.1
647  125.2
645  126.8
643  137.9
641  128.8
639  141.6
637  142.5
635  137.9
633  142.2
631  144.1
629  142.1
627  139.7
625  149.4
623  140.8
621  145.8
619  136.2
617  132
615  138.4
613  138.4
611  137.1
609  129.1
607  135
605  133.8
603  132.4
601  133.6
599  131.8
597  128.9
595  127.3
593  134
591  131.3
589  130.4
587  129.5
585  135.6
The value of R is 143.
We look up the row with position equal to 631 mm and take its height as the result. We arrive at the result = 144.1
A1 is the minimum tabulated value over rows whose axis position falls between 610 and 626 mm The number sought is 132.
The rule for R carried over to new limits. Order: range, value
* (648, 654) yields 107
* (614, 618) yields 135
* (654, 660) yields 94.1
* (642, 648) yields 130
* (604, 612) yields 134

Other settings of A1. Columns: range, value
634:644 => 128.8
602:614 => 129.1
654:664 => 84.15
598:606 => 131.8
